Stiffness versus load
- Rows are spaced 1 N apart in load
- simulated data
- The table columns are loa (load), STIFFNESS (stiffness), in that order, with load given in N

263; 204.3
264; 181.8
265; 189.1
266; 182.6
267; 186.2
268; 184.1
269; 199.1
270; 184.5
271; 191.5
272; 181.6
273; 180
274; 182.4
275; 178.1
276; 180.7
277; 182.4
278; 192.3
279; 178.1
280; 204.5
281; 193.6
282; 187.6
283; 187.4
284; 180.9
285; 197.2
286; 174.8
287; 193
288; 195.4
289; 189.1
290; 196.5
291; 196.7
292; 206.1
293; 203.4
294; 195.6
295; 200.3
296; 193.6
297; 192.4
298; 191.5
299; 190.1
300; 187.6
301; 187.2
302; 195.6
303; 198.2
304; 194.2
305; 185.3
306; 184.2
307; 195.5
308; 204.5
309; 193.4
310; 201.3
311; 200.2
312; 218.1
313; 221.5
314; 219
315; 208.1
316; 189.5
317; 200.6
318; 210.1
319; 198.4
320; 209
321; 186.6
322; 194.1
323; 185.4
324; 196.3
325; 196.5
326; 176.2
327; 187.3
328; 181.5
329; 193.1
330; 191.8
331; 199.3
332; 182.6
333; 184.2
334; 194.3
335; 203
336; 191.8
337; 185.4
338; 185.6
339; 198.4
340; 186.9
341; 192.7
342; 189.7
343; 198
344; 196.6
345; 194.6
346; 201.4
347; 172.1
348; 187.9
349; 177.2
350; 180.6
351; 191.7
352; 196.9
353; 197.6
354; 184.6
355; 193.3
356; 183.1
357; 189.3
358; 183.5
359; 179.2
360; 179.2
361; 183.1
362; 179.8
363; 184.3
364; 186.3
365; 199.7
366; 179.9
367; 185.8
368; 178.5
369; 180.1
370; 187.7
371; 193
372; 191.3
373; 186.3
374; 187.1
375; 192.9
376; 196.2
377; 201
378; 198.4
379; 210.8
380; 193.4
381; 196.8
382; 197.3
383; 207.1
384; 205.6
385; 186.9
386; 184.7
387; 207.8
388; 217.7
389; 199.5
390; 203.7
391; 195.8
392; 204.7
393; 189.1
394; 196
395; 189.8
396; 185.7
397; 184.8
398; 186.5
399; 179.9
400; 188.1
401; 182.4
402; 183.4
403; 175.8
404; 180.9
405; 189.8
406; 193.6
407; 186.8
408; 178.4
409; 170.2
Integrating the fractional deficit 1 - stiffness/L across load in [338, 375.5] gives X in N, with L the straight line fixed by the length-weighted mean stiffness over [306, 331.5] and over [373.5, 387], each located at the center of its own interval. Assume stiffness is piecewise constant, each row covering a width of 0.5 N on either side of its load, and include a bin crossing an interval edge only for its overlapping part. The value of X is 1.84 N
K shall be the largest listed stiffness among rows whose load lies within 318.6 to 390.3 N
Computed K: 217.7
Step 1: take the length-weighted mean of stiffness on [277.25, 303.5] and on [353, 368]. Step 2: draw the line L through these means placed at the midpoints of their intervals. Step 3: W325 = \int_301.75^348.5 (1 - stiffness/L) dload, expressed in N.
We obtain -1.5 N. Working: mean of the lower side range 193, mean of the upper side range 185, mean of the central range 195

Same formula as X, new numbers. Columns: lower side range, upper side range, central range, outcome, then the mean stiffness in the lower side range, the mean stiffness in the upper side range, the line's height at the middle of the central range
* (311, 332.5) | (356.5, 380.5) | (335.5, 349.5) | 0.26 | 197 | 189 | 194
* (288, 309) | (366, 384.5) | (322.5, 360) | 0.88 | 194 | 193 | 194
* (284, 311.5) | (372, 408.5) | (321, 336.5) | 0.26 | 194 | 193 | 194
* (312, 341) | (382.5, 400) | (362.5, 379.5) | 0.42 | 195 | 195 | 195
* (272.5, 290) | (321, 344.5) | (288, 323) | -1.68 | 187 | 191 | 189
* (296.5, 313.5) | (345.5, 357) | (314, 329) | -0.12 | 197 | 188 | 193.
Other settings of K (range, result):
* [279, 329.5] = 221.5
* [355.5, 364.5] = 189.3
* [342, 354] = 201.4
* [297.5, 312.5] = 218.1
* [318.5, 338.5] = 209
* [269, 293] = 206.1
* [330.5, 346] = 203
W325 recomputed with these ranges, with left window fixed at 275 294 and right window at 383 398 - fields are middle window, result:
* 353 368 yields 0.7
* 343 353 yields 0.2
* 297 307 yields 0.1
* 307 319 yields -0.8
